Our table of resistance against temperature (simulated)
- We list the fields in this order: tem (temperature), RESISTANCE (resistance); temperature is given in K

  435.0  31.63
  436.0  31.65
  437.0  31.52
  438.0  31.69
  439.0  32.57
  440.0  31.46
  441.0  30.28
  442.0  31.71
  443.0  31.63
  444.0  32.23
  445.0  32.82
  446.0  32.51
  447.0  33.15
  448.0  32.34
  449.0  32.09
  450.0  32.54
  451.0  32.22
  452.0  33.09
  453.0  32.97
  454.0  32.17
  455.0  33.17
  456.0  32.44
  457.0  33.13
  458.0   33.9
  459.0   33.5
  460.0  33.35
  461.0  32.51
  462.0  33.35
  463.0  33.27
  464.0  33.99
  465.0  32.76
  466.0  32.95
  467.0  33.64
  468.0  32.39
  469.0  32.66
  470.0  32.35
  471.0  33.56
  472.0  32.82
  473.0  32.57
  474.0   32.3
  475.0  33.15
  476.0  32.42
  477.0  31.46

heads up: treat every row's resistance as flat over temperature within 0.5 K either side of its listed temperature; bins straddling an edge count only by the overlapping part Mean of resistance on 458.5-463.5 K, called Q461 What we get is 33.2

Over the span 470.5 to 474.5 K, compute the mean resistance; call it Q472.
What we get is 32.8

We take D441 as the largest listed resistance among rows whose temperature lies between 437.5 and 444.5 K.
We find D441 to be 32.57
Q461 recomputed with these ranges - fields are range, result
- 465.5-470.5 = 32.8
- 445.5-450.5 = 32.5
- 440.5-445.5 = 31.7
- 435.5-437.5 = 31.6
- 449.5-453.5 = 32.7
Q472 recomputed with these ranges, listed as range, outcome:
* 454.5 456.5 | 32.8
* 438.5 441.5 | 31.4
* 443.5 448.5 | 32.6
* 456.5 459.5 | 33.5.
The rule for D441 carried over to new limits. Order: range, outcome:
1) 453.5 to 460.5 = 33.9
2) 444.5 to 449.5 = 33.15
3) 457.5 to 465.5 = 33.99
